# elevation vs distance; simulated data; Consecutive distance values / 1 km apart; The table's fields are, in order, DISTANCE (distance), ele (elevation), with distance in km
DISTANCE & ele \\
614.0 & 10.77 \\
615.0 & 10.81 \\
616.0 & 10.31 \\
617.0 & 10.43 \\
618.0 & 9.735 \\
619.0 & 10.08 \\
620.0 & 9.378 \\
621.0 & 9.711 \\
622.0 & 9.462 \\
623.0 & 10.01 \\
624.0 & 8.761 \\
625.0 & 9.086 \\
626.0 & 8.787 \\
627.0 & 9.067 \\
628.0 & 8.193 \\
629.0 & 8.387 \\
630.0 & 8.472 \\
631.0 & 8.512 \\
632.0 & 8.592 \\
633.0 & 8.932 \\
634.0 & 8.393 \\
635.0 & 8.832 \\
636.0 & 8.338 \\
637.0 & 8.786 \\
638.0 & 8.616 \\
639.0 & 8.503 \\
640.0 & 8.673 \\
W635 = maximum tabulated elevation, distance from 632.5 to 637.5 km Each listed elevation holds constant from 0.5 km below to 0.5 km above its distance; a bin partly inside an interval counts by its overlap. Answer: 8.932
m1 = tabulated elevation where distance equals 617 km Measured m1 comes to 10.43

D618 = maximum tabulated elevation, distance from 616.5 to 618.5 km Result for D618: 10.43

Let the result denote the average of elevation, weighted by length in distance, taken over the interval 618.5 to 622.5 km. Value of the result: 9.66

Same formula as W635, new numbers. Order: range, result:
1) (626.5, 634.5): 9.067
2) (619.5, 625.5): 10.01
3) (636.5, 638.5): 8.786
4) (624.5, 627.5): 9.086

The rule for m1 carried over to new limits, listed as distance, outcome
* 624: 8.761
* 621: 9.711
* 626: 8.787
